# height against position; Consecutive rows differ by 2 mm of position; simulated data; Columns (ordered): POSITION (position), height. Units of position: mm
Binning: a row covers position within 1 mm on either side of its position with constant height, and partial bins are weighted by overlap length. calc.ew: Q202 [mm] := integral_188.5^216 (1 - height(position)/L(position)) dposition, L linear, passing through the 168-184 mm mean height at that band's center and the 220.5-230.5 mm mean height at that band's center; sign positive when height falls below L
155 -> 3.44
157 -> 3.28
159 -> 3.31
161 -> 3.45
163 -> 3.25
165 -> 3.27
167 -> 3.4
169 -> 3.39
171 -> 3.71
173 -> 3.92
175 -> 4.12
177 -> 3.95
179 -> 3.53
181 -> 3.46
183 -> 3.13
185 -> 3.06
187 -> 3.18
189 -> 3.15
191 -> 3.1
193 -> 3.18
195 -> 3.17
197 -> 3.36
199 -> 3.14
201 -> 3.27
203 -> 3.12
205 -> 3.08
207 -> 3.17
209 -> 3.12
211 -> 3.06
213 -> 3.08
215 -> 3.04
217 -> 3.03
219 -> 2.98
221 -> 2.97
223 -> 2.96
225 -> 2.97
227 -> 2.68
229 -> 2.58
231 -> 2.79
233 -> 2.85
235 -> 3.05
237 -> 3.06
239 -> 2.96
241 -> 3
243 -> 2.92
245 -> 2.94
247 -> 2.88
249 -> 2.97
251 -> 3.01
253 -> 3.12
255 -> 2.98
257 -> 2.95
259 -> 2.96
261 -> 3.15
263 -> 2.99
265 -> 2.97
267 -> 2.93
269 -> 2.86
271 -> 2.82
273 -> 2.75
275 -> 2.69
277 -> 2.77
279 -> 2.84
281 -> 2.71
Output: 0.5 mm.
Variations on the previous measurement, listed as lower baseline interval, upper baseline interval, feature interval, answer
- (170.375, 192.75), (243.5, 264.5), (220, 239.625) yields 1.65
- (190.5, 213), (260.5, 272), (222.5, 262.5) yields 1.10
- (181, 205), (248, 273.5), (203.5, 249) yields 1.60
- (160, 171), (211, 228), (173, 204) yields -1.32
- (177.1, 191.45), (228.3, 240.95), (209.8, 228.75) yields 0.34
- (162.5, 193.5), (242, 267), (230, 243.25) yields 0.60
